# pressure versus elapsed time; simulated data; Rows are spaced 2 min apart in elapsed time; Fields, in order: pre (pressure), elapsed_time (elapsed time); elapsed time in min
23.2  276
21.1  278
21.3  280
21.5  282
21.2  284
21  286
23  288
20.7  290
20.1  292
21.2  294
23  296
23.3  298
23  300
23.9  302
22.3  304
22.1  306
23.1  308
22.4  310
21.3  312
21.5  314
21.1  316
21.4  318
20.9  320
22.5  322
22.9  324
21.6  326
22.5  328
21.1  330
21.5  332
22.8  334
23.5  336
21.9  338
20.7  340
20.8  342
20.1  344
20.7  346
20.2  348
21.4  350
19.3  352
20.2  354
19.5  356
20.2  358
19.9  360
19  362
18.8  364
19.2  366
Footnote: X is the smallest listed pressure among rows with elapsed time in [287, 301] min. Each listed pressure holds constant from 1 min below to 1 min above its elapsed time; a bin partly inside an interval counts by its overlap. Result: 20.1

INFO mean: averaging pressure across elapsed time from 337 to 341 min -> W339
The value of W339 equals 21.3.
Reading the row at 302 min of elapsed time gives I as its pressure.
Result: 23.9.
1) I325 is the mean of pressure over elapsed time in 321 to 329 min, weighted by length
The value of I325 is 22.4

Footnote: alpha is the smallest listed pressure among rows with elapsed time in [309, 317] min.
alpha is 21.1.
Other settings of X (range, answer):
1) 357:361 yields 19.9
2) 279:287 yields 21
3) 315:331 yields 20.9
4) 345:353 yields 19.3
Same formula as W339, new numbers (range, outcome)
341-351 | 20.6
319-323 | 21.7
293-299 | 22.5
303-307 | 22.2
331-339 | 22.4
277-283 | 21.3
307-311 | 22.8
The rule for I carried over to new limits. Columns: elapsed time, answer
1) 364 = 18.8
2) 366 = 19.2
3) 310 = 22.4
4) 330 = 21.1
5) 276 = 23.2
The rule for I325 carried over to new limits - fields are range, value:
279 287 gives 21.2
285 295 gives 21.2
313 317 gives 21.3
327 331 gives 21.8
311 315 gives 21.4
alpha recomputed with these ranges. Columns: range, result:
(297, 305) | 22.3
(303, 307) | 22.1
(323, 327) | 21.6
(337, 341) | 20.7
